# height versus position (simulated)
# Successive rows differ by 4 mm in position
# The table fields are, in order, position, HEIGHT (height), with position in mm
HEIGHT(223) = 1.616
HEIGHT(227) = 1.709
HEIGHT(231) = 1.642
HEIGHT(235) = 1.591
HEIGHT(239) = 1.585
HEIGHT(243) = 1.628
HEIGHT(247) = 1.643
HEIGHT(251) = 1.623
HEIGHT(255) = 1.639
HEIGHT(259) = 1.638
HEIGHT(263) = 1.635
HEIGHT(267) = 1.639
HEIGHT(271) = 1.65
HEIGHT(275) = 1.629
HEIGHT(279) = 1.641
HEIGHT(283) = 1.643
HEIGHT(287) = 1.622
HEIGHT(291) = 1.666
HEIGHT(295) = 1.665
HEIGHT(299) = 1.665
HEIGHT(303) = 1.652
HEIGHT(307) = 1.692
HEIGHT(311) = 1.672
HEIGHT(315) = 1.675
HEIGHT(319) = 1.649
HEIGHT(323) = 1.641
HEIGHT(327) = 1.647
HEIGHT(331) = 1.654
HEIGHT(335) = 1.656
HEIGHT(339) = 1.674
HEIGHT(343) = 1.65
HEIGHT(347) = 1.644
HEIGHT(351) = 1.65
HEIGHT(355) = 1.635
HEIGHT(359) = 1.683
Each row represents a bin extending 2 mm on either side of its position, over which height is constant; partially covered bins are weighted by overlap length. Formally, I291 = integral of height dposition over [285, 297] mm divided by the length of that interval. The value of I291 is 1.65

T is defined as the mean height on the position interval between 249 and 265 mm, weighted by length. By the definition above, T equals 1.63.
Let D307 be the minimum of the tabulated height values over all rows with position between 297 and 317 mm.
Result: 1.652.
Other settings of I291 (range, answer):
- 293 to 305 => 1.66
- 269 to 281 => 1.64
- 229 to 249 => 1.62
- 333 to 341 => 1.67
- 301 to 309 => 1.67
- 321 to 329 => 1.64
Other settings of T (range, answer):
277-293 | 1.64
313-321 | 1.66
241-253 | 1.63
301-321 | 1.67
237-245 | 1.61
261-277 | 1.64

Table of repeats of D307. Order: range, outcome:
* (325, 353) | 1.644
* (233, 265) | 1.585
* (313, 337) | 1.641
